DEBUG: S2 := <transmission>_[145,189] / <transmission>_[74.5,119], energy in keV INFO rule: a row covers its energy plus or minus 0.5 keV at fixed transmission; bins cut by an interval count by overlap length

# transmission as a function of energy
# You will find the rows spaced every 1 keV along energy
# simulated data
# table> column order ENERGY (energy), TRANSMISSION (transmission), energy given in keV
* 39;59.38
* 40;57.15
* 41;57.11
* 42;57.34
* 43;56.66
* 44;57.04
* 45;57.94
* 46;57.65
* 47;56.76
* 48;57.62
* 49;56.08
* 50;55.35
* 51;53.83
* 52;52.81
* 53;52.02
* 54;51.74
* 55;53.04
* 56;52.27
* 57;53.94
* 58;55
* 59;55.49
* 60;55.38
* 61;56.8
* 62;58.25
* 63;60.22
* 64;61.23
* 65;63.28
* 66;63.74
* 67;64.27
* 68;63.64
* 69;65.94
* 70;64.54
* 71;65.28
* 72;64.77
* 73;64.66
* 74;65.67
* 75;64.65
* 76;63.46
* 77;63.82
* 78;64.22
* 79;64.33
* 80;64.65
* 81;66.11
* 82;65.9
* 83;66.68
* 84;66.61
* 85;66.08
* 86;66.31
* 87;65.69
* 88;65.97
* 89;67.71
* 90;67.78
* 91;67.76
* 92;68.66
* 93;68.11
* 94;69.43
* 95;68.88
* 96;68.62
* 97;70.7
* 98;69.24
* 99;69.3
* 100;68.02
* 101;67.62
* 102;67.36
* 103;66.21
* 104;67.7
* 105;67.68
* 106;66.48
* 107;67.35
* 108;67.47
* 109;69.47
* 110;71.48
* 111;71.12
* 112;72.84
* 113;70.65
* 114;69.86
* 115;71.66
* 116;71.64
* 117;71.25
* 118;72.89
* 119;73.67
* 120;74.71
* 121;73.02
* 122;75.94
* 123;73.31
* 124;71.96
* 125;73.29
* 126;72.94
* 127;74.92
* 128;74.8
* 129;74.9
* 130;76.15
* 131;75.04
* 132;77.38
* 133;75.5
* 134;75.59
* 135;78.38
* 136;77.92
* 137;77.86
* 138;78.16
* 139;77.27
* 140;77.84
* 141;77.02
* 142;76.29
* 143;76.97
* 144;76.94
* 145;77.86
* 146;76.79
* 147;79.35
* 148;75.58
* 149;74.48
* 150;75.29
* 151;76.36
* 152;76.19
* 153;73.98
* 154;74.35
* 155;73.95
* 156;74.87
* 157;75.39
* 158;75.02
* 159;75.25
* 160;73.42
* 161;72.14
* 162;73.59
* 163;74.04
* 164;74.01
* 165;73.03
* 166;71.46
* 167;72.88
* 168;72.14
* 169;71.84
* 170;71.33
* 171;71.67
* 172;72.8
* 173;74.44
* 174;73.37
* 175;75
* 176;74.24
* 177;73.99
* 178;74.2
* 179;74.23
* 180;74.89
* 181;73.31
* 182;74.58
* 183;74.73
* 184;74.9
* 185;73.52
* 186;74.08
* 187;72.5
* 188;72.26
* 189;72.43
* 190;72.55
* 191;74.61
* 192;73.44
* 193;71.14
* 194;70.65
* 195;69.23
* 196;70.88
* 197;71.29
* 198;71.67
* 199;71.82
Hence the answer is 1.1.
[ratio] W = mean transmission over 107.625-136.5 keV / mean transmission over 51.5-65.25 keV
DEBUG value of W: 1.32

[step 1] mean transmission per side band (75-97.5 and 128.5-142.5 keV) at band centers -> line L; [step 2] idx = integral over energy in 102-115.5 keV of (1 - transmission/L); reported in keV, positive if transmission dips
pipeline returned 0.4 keV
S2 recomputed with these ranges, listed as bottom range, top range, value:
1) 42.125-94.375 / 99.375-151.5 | 1.20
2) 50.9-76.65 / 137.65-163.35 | 1.27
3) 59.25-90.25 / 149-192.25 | 1.15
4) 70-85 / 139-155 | 1.17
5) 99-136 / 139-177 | 1.04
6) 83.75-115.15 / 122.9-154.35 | 1.11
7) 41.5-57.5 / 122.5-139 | 1.37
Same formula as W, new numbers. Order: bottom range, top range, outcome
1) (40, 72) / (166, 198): 1.26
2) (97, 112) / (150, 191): 1.08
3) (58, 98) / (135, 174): 1.16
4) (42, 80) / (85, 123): 1.17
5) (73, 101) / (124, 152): 1.14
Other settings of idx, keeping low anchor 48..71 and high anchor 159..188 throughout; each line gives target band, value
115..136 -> -2.4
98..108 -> -0.6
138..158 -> -1.8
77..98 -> -1.8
